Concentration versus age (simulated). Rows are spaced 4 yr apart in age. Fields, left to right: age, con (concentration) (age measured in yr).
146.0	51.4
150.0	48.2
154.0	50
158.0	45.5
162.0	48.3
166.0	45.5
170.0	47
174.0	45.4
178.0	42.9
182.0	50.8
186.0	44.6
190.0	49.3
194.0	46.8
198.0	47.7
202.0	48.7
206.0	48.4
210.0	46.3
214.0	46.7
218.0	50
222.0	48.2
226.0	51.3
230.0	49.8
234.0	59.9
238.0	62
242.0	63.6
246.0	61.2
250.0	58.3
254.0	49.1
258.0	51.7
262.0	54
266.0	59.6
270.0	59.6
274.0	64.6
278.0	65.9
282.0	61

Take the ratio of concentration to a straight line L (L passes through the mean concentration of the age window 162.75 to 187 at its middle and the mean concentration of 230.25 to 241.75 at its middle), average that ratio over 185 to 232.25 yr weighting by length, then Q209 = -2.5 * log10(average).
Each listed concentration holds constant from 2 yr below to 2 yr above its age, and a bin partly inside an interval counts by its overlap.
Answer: 0.112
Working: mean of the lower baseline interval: 46.2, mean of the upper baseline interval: 59.7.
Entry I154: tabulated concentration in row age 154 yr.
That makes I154 50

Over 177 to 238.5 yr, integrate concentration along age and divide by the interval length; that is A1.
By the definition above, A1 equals 49.4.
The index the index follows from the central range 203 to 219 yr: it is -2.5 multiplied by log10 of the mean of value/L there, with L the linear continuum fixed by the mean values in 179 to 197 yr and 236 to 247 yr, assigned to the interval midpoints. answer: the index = 0.13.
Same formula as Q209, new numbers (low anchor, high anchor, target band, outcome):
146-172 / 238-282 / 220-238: 0.044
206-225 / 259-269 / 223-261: -0.068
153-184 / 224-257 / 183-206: 0.061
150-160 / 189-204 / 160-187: 0.035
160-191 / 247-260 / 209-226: 0.047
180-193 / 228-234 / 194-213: 0.054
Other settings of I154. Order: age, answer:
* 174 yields 45.4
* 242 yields 63.6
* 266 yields 59.6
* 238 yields 62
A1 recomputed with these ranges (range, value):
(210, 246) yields 53.9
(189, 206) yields 48.1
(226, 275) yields 57.4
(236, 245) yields 62.6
